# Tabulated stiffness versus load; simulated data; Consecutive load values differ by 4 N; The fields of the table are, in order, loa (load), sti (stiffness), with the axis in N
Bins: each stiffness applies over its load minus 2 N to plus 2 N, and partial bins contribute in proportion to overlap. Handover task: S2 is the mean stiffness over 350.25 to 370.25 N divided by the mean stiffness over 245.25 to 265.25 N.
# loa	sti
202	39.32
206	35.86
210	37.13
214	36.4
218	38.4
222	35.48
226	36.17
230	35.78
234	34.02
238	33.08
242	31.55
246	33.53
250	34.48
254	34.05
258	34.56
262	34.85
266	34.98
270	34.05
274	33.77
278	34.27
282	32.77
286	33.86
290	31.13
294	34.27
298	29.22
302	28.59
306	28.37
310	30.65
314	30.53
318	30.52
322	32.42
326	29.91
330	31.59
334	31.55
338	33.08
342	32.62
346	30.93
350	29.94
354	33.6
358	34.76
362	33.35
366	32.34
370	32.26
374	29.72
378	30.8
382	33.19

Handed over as 0.96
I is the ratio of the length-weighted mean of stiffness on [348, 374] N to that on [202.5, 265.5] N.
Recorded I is 0.92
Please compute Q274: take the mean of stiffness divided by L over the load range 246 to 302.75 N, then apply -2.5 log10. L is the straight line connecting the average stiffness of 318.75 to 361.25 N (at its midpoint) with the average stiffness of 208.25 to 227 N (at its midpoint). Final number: 0.04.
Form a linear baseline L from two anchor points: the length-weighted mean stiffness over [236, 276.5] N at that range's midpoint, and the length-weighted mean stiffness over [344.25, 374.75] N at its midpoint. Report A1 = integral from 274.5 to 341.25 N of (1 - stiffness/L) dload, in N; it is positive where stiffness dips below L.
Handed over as 3.2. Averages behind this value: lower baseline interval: 33.9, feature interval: 31.5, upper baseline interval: 32.2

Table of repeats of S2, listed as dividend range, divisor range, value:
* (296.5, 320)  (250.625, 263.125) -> 0.86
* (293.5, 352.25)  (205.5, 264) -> 0.88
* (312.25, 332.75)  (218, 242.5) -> 0.89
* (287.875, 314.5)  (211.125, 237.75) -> 0.85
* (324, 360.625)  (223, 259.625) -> 0.94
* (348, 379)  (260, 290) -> 0.95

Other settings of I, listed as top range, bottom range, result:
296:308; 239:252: 0.87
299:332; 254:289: 0.89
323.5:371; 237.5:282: 0.95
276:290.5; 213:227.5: 0.91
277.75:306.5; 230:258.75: 0.94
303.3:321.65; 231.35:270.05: 0.89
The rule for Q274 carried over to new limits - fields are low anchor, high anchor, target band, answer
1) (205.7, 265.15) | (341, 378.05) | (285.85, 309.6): 0.10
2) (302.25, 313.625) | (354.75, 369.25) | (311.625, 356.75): -0.01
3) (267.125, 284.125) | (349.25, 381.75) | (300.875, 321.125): 0.11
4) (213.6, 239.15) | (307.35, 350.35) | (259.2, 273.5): -0.02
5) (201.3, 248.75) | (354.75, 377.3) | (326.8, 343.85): 0.04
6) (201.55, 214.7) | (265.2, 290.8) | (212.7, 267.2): 0.02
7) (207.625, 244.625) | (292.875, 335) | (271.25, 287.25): -0.04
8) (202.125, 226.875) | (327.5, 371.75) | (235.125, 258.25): 0.07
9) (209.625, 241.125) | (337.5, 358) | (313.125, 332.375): 0.06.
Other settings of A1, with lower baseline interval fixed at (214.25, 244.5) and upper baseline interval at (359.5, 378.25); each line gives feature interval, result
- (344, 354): 0.38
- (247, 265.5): -0.05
